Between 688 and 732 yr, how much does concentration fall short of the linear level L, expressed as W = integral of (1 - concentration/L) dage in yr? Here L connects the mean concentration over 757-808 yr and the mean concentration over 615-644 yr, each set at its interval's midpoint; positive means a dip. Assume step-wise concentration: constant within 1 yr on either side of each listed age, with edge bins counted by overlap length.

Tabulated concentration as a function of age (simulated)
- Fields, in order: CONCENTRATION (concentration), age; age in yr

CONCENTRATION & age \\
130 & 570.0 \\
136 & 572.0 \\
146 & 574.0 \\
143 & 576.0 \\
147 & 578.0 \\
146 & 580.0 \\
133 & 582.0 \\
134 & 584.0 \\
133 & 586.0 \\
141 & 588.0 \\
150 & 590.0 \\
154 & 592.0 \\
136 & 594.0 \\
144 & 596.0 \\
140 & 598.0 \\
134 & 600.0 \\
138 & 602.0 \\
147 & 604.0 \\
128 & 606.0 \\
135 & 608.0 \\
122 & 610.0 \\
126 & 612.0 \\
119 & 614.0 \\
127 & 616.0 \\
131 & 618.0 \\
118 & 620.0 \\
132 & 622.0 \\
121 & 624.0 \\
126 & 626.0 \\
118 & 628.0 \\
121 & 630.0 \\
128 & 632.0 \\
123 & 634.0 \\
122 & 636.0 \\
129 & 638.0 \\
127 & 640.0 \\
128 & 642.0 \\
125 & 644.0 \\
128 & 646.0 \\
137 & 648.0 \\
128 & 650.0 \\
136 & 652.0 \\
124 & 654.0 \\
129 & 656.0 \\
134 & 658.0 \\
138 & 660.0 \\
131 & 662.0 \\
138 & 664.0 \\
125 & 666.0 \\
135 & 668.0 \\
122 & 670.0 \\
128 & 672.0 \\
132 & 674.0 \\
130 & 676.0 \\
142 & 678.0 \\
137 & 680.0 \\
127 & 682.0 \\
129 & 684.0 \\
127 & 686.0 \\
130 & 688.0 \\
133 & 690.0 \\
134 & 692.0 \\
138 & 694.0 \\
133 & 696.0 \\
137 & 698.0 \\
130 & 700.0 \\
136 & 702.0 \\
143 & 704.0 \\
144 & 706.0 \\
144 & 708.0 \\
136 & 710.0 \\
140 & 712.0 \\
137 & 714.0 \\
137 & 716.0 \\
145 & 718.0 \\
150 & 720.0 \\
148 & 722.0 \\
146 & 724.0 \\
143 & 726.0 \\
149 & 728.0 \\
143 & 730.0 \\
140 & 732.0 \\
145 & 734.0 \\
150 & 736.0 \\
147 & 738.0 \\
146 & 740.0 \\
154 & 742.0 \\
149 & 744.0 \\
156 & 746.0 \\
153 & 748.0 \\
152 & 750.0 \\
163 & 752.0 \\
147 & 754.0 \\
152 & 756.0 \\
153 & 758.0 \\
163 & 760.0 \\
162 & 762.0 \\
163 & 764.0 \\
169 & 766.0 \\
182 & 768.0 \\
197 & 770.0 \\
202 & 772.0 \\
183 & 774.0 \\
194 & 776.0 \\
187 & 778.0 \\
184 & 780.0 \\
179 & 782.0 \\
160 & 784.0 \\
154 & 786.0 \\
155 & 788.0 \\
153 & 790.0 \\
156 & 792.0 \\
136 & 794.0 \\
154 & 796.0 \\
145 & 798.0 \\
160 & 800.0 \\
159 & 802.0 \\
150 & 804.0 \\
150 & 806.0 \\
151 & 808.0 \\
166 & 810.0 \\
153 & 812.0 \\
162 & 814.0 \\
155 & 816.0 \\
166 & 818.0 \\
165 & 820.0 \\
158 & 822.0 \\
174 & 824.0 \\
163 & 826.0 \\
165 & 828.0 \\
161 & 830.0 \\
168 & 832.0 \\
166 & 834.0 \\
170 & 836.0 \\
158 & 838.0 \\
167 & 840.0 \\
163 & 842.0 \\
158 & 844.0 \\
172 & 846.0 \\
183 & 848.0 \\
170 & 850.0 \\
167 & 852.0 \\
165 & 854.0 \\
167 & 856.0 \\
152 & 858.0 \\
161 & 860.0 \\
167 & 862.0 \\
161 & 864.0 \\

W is 1.9 yr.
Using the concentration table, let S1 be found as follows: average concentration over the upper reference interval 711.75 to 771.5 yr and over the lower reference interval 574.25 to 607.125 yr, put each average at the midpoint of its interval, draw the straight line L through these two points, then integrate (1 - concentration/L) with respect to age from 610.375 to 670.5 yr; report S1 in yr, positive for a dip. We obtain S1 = 7.2 yr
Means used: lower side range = 141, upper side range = 153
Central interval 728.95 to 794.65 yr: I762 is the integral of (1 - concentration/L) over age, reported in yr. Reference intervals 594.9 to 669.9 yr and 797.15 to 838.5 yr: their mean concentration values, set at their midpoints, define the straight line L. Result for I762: -4.58 yr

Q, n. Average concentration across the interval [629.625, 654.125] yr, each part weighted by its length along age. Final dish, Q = 128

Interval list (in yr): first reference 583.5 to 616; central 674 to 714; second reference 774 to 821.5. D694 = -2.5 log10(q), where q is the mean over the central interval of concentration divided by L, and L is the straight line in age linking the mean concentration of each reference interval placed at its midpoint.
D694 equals 0.10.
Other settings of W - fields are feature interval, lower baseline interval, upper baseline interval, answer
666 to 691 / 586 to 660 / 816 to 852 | 1.7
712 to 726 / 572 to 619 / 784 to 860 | 0.6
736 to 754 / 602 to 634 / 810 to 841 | -0.3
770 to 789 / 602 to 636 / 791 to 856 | -3.1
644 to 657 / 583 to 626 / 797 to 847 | 0.9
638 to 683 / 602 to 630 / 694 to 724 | 0.8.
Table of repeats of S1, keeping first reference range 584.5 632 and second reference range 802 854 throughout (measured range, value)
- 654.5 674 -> 1.26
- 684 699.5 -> 1.20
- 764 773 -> -1.74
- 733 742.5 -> 0.15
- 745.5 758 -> -0.10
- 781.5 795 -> 0.19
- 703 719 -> 0.64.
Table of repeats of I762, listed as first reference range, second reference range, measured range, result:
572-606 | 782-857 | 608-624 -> 2.0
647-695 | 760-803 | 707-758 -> 1.7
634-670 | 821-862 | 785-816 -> 0.8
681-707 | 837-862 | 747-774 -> -3.5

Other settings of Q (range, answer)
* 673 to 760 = 142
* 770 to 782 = 190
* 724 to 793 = 161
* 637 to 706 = 132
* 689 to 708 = 137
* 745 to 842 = 163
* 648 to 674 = 131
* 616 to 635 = 124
